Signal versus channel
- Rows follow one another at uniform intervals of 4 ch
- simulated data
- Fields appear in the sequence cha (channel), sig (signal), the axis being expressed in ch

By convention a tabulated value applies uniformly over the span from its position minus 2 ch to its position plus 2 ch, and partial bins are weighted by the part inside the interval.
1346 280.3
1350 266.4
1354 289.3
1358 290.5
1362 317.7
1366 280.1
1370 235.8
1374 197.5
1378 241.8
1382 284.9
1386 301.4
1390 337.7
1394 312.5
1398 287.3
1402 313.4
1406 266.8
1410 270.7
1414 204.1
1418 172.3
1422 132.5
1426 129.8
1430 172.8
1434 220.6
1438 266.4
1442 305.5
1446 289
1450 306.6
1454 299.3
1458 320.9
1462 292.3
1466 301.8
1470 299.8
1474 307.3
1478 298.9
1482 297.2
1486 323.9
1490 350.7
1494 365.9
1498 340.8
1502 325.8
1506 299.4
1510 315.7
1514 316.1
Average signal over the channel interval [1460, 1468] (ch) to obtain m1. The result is 297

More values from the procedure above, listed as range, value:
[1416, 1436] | 166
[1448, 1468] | 304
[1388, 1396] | 325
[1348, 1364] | 291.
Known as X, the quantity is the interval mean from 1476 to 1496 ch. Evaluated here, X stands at 327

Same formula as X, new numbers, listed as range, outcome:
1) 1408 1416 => 237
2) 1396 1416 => 268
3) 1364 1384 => 248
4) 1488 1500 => 352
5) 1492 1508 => 333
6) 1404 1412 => 269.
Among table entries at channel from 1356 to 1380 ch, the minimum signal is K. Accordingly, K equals 197.5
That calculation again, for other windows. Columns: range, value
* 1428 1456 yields 172.8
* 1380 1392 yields 284.9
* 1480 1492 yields 297.2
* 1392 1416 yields 204.1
